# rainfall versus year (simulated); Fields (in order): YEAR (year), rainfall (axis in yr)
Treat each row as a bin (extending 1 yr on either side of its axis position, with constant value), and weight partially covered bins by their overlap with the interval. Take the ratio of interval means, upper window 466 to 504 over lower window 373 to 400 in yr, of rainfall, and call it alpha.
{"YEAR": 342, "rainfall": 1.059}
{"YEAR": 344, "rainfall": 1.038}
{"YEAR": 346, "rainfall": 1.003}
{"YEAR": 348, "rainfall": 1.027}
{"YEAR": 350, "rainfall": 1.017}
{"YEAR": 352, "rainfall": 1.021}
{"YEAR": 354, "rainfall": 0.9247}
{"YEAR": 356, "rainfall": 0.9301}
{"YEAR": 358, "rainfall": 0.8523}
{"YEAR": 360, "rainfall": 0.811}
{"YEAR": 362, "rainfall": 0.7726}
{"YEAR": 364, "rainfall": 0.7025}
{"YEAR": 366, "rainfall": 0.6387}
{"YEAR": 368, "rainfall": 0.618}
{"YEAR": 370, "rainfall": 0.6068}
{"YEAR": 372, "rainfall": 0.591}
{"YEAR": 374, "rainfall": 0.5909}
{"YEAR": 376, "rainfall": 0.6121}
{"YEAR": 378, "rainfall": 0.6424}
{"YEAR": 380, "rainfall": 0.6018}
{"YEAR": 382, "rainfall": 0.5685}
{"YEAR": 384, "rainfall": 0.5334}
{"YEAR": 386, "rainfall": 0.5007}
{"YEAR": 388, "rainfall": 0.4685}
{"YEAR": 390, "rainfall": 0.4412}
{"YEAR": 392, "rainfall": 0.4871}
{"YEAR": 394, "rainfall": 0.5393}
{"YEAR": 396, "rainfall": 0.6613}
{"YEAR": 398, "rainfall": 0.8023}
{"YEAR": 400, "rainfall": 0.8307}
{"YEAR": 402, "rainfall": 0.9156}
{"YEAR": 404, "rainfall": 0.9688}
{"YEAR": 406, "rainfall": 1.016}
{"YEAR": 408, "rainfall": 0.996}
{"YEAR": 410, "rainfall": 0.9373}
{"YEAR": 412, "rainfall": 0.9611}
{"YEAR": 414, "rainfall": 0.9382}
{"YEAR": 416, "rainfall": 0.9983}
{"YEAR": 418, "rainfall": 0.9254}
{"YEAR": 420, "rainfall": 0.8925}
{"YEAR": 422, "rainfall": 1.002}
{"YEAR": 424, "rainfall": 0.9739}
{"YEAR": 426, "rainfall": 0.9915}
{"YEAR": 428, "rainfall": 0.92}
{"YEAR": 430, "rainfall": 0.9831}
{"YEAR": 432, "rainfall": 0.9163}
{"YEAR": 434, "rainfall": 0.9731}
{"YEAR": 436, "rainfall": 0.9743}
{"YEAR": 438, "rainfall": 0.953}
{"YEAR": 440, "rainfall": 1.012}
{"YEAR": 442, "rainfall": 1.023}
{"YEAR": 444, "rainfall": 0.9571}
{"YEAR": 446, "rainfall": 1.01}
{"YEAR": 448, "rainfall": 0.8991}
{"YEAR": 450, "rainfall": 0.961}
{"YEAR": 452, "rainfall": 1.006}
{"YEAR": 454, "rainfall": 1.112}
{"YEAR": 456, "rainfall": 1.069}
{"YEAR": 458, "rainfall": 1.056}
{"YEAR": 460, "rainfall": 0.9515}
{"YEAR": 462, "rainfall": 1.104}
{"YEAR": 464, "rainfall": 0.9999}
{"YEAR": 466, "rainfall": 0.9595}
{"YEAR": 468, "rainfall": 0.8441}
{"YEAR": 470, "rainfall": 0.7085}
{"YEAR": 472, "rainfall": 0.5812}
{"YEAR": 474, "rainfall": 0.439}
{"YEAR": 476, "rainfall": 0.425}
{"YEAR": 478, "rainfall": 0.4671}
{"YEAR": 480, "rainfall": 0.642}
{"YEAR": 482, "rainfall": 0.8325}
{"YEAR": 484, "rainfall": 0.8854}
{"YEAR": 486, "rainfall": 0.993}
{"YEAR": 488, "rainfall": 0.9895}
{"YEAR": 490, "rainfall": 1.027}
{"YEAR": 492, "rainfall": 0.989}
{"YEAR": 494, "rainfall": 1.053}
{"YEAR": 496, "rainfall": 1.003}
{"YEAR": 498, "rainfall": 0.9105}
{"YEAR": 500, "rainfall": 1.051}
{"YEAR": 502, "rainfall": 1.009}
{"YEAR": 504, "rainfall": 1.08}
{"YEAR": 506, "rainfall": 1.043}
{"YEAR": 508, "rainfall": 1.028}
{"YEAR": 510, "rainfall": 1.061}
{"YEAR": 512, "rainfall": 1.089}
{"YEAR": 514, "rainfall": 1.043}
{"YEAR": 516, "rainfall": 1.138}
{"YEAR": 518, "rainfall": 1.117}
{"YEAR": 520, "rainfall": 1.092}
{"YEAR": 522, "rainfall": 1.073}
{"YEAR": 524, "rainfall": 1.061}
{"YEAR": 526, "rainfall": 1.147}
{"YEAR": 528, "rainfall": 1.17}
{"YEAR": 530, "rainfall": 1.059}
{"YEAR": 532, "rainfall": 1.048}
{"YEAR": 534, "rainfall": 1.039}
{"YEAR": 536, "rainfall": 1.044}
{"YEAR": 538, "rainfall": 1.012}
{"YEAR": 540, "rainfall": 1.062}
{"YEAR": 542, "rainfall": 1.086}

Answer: 1.43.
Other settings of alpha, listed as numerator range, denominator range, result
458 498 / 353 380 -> 1.19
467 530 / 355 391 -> 1.47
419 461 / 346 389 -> 1.36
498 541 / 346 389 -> 1.48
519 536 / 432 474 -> 1.15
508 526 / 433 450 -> 1.11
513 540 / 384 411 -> 1.48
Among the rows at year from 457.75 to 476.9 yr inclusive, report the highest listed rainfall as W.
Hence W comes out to 1.104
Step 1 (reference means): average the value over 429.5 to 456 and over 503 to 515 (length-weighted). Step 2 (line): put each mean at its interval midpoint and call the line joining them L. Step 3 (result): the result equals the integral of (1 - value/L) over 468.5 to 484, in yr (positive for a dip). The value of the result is 6.2 yr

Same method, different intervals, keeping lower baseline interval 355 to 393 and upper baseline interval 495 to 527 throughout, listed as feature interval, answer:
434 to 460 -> -4.27 yr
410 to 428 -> -4.35 yr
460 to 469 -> -0.61 yr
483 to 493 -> 0.11 yr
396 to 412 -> -4.08 yr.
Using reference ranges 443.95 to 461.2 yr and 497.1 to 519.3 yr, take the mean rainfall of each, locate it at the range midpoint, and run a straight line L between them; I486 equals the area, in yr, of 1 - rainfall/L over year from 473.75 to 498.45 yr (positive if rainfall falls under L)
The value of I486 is 4.9 yr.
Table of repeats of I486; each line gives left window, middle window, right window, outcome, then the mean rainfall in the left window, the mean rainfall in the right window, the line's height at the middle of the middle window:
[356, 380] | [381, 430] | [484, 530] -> -1.1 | 0.684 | 1.05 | 0.782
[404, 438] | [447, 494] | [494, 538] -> 6.6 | 0.962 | 1.06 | 1.01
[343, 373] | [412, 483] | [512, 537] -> 4.8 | 0.837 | 1.09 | 0.971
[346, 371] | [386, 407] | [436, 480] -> 3.7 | 0.834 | 0.879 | 0.851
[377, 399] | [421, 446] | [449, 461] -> -2.8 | 0.568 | 1.03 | 0.879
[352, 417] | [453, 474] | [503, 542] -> 0.3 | 0.738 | 1.07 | 0.93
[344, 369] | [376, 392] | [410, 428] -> 6.5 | 0.867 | 0.957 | 0.907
